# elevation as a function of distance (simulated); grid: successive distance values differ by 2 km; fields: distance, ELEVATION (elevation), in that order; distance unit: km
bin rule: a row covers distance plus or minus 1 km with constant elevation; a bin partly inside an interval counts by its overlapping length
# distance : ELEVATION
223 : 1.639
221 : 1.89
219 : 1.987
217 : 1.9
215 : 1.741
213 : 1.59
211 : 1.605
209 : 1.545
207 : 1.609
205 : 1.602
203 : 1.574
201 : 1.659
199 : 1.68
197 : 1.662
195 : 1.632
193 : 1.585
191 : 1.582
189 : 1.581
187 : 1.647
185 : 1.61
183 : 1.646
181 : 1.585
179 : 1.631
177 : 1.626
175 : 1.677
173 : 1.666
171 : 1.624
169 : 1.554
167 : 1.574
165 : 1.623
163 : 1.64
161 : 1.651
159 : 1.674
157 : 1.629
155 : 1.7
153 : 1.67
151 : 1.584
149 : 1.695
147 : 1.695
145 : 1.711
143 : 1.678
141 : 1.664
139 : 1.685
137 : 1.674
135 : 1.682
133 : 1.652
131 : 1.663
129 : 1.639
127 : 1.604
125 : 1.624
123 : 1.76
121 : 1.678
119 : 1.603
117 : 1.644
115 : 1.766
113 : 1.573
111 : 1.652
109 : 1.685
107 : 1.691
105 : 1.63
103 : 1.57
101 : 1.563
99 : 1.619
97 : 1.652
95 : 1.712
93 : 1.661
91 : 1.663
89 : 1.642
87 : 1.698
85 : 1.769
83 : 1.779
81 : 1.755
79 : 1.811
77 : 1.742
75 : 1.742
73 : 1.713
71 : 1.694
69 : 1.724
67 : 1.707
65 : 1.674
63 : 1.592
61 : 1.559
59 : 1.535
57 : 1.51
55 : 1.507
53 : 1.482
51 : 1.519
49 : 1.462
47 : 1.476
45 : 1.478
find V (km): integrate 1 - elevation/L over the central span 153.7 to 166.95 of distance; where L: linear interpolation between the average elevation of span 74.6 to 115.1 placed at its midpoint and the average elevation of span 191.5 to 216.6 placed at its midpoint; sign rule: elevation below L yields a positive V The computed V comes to 0.0 km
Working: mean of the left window 1.68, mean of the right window 1.63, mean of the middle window 1.65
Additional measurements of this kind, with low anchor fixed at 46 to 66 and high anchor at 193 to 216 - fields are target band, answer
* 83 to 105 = -1.47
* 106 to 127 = -1.27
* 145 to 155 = -0.50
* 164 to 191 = -0.15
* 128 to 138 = -0.52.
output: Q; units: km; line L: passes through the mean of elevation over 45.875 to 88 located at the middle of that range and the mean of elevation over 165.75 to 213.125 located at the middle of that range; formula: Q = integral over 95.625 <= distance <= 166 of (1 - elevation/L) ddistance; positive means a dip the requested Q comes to -1.23 km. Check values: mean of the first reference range 1.64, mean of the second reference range 1.61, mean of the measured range 1.66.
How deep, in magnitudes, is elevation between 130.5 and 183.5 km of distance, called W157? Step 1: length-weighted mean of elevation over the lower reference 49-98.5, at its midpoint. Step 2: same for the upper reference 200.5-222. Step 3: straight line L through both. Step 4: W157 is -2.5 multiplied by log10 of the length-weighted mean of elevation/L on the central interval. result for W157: 0.02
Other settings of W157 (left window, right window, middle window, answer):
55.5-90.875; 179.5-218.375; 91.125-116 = 0.01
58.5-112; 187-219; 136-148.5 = -0.01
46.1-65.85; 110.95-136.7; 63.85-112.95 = -0.06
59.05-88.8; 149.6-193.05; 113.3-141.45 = 0.00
